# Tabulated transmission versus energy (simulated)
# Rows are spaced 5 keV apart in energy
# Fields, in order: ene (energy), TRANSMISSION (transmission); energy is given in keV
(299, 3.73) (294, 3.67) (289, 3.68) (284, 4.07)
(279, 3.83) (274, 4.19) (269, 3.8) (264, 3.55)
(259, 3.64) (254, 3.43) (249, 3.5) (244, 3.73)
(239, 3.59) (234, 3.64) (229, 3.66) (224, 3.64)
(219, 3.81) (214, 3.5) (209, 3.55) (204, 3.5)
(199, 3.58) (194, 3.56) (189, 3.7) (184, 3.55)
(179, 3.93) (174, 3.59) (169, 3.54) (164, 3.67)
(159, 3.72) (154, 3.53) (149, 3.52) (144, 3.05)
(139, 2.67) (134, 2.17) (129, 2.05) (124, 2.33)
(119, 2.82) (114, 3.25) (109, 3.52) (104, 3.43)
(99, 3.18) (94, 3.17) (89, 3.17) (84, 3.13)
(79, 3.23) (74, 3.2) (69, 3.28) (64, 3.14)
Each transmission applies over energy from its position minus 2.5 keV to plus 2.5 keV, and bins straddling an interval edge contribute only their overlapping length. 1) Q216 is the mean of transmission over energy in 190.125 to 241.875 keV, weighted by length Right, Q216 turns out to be 3.61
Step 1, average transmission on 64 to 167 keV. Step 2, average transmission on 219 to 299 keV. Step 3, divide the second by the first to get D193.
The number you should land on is 1.2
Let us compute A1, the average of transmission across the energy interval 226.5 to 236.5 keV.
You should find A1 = 3.65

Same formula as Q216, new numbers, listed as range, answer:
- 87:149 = 2.92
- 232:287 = 3.72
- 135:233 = 3.52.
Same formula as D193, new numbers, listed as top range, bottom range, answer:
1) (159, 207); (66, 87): 1.13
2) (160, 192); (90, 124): 1.16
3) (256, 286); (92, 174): 1.23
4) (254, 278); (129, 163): 1.23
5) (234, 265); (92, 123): 1.12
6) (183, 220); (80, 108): 1.11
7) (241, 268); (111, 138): 1.40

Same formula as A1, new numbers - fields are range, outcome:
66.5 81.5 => 3.24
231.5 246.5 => 3.65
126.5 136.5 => 2.11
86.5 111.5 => 3.29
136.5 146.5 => 2.86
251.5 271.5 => 3.6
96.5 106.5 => 3.31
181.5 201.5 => 3.6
